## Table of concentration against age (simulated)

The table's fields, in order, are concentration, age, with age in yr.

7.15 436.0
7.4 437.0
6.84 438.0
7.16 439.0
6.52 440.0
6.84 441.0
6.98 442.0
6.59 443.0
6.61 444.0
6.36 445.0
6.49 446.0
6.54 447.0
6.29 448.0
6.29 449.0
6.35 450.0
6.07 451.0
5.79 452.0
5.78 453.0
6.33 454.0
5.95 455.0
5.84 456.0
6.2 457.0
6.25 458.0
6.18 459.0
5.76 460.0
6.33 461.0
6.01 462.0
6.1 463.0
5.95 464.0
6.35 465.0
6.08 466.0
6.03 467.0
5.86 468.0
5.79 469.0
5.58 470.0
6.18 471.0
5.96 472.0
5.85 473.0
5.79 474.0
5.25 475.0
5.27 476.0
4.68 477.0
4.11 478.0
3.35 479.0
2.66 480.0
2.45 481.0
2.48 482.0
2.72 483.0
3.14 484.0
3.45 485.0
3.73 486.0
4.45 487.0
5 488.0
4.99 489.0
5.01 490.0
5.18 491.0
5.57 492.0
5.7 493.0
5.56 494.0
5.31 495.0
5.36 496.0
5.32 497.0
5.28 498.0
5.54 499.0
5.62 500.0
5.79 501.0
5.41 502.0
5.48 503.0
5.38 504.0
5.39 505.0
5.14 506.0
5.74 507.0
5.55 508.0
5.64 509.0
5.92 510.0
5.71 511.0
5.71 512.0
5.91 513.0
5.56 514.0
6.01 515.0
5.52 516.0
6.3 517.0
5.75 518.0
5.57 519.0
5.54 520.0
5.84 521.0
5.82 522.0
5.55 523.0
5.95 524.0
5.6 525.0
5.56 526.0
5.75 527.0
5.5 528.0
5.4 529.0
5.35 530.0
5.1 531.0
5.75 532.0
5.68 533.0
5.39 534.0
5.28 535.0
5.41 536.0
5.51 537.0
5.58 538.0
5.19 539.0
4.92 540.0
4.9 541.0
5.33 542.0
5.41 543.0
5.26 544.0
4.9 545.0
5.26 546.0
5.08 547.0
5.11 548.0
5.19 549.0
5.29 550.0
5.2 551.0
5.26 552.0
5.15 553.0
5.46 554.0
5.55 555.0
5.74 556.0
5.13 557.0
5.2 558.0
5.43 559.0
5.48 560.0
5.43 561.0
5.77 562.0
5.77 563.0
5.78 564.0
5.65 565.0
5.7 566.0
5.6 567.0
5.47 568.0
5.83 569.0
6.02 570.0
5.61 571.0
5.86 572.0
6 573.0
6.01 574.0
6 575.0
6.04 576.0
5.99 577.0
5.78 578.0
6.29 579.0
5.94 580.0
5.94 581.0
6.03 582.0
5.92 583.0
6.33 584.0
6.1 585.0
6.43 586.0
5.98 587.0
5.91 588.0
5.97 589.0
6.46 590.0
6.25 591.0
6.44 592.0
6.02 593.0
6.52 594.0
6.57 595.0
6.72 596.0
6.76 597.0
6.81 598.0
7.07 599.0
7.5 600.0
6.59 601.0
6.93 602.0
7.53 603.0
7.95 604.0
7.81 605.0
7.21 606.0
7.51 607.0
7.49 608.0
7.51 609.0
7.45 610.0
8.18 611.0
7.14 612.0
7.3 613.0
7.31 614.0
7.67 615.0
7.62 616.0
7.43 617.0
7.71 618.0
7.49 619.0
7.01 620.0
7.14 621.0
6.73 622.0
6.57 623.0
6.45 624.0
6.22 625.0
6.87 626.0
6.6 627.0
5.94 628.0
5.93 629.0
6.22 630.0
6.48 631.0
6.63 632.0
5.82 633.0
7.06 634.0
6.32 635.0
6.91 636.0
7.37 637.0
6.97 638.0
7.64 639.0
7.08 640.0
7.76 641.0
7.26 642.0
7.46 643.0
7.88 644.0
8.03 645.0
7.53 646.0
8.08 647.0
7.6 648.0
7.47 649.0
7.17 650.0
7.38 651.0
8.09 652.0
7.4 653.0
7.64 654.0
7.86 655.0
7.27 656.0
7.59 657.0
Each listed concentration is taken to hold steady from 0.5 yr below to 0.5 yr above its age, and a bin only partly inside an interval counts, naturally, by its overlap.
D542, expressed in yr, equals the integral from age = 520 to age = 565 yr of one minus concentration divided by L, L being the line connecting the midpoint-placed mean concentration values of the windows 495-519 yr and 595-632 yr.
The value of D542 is 4.9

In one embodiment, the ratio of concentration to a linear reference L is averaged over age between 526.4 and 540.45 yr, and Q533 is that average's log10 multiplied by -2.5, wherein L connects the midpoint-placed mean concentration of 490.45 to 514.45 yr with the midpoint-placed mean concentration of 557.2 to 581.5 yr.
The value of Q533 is 0.044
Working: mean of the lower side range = 5.53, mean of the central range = 5.42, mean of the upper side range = 5.77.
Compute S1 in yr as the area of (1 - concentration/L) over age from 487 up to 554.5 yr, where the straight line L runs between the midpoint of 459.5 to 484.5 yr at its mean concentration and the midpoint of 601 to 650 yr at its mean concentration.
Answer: 2.93 yr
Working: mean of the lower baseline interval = 5.03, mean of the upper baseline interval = 7.17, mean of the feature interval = 5.45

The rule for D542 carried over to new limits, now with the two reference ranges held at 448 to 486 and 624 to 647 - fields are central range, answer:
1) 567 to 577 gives 0.71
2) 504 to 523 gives 0.19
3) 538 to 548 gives 1.44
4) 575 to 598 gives 0.87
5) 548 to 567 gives 2.22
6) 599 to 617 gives -2.12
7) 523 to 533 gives 0.56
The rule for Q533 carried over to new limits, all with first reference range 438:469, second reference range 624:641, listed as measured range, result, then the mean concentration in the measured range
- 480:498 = 0.39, 4.41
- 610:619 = -0.14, 7.54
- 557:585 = 0.13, 5.8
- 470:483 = 0.37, 4.48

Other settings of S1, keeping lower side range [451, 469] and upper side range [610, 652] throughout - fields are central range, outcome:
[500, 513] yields 1.5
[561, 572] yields 1.6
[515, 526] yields 1.2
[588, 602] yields 0.6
